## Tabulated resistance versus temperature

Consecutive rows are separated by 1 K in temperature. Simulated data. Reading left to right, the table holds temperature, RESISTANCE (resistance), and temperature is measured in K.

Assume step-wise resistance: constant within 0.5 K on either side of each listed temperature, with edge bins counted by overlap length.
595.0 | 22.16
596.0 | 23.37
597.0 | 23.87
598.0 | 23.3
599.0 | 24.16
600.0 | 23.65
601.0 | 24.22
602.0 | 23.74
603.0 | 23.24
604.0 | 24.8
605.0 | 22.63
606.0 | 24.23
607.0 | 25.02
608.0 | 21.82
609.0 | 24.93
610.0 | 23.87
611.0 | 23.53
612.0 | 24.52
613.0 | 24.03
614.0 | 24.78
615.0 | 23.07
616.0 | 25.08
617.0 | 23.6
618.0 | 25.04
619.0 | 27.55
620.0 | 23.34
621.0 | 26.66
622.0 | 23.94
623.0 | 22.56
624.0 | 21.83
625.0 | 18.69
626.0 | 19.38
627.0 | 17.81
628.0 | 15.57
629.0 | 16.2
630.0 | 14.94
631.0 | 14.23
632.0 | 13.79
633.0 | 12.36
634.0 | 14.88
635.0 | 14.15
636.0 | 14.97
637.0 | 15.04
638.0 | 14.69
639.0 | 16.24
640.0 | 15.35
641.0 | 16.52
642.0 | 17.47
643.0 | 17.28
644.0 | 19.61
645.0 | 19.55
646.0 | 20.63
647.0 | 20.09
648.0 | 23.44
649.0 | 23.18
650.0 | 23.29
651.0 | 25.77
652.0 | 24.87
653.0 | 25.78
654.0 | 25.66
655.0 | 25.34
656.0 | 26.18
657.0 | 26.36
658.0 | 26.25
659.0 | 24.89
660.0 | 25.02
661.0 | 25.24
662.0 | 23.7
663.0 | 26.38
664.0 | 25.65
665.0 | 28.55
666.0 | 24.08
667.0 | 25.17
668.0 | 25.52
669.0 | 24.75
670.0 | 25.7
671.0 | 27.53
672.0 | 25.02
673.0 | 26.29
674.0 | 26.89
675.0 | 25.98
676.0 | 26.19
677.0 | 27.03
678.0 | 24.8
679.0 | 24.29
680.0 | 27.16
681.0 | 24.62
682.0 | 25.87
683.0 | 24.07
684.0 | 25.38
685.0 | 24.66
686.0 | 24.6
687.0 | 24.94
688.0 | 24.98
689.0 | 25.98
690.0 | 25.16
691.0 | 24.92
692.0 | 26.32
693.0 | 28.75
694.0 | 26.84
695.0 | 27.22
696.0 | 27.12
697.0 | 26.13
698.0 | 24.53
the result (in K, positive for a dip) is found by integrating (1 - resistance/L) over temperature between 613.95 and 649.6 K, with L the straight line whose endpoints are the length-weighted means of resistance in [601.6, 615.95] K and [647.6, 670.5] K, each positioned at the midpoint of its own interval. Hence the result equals 7.7 K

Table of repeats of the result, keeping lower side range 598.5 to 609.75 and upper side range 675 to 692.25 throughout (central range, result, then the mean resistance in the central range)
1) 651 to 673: -0.59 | 25.6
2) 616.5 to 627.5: 0.65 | 22.8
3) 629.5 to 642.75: 5.12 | 15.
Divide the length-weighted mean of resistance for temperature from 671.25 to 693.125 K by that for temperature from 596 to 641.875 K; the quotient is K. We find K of 1.23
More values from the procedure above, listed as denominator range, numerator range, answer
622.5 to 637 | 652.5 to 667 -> 1.56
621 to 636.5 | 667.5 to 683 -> 1.49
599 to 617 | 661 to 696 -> 1.08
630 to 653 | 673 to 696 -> 1.42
